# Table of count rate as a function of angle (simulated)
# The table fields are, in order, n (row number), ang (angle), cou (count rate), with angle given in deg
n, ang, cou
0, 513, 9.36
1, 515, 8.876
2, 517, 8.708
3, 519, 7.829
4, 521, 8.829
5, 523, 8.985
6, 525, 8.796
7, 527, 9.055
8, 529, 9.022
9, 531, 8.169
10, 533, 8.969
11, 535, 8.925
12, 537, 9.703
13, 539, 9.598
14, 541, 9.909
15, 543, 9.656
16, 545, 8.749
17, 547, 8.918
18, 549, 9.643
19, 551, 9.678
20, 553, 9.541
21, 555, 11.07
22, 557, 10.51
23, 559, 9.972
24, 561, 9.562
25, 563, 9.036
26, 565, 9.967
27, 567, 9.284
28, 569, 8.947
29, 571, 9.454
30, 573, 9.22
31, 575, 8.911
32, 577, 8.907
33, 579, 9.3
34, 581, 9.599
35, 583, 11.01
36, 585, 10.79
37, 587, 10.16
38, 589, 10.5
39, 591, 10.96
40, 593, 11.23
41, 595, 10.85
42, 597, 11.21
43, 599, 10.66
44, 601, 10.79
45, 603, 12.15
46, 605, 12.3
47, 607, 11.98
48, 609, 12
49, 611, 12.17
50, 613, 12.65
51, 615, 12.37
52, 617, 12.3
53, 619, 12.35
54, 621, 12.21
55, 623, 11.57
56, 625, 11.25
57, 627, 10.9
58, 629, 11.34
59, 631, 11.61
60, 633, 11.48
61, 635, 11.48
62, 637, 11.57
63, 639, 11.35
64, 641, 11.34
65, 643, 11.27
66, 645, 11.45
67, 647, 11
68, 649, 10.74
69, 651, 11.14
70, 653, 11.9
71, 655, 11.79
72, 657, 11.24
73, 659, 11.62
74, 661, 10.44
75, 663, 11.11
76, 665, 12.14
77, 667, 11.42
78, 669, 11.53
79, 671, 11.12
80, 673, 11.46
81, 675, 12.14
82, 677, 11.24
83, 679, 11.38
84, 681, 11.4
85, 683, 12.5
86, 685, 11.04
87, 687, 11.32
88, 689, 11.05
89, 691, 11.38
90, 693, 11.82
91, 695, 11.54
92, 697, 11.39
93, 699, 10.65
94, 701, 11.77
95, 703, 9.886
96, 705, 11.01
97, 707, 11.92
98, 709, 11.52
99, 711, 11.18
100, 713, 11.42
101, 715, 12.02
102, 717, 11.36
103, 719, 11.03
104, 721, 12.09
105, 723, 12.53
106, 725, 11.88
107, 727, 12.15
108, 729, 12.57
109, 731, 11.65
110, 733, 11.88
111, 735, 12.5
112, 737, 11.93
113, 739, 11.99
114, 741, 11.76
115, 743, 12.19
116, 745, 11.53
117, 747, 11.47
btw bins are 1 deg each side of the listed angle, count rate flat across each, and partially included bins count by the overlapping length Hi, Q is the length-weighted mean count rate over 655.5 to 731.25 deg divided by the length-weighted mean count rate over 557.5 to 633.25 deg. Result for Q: 1.06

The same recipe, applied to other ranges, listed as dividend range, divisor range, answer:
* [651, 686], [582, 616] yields 1.01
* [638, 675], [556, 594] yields 1.15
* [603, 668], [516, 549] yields 1.29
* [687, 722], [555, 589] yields 1.17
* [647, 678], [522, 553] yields 1.24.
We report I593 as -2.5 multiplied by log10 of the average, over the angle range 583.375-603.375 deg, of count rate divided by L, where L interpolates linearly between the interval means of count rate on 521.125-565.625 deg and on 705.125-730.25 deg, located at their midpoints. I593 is -0.083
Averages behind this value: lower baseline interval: 9.41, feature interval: 10.9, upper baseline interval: 11.8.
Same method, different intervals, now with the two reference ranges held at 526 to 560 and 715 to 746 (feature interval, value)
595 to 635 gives -0.128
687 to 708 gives 0.025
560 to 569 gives 0.040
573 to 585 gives 0.037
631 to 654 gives -0.056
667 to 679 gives -0.029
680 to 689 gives -0.016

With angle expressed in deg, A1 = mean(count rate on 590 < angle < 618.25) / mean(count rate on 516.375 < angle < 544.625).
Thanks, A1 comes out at 1.3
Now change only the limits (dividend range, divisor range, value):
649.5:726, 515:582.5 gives 1.23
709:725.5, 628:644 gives 1.02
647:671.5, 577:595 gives 1.09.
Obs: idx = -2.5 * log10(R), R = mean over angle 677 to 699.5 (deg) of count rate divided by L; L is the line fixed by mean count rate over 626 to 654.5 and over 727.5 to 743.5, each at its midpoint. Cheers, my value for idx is 0.03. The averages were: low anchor 11.3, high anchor 12.1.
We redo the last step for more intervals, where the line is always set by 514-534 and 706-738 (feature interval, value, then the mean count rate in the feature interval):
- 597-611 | -0.17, 11.7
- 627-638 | -0.10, 11.4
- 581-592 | -0.09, 10.6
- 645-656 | -0.06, 11.3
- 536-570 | -0.05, 9.63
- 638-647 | -0.07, 11.3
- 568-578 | 0.05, 9.09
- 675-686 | -0.04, 11.6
